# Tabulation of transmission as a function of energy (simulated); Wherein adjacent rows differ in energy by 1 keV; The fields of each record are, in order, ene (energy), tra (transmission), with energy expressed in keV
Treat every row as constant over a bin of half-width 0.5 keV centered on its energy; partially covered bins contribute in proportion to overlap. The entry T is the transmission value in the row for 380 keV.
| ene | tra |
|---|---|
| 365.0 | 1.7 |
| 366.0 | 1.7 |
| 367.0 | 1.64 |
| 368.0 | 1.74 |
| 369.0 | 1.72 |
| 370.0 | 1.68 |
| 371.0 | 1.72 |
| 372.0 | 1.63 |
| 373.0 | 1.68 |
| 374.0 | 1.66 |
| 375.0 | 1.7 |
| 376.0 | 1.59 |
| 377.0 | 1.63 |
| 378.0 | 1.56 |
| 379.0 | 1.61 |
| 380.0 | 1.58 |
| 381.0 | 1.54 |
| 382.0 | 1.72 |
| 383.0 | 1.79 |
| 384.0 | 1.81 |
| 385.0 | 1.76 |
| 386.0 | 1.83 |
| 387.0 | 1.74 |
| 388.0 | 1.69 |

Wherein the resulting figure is 1.58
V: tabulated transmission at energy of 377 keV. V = 1.63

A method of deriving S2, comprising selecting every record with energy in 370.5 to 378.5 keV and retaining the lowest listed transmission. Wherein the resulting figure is 1.56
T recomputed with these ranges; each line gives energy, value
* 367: 1.64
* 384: 1.81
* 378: 1.56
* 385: 1.76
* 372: 1.63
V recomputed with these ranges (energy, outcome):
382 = 1.72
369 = 1.72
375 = 1.7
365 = 1.7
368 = 1.74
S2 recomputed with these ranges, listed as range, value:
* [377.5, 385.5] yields 1.54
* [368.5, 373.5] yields 1.63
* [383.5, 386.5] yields 1.76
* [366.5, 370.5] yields 1.64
